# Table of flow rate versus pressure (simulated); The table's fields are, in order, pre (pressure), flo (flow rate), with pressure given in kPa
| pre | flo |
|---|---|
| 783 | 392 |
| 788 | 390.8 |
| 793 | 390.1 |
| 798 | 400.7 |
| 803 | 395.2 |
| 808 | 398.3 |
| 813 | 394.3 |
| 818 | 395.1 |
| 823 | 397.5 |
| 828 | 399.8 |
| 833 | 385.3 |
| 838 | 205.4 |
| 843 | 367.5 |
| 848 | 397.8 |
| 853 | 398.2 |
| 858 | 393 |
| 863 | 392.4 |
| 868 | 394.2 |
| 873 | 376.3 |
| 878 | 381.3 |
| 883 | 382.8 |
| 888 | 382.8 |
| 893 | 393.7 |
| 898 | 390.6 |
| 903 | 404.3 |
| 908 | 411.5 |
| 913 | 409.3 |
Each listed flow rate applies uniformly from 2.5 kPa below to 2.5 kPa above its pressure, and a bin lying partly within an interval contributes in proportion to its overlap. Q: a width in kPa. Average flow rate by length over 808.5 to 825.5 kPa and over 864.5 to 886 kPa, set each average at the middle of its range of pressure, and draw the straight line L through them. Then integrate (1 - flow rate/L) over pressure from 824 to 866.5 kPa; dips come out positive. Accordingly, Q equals 2.3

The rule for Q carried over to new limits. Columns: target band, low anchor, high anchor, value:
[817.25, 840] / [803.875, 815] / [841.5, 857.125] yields 2.1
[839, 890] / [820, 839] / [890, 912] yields -0.3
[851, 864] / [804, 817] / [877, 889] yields -0.3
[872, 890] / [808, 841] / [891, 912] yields 0.5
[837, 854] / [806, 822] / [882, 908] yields 2.0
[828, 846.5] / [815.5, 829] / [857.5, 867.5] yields 2.9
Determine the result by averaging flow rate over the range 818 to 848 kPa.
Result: 359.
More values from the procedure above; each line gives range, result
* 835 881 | 368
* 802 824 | 396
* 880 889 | 383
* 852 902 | 389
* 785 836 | 393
